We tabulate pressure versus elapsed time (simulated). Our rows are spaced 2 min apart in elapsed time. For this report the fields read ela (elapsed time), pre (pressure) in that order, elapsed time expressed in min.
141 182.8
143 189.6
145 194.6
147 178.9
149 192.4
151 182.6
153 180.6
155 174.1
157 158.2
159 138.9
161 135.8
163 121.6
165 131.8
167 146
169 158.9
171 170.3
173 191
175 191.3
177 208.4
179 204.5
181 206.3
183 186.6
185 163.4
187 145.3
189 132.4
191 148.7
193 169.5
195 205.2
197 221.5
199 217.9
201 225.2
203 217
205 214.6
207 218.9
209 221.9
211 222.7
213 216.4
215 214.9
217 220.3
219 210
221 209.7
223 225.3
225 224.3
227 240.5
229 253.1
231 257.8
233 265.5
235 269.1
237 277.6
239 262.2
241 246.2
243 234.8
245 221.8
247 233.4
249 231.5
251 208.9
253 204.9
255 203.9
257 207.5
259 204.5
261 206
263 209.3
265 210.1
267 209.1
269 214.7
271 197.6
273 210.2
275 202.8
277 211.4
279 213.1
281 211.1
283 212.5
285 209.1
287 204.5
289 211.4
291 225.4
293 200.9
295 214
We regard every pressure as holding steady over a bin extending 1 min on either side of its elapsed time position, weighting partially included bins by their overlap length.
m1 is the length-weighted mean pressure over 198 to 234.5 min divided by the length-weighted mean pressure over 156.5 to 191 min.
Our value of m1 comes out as 1.39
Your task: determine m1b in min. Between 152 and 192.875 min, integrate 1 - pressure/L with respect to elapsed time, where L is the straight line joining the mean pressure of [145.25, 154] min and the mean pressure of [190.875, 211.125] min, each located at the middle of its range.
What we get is 6.44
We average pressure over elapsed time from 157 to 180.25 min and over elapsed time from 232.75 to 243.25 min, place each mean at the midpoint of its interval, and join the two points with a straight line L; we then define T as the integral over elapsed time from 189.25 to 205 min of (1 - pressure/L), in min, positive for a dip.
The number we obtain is 0.4 min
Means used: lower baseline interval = 164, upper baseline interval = 261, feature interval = 198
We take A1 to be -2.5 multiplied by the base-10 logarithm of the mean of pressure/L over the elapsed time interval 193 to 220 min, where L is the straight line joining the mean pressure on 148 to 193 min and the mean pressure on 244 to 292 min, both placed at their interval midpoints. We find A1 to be -0.18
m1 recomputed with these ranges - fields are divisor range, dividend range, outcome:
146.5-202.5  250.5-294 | 1.19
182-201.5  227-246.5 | 1.40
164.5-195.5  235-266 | 1.31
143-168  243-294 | 1.30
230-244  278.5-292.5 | 0.82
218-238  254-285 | 0.86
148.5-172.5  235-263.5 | 1.44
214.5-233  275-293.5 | 0.91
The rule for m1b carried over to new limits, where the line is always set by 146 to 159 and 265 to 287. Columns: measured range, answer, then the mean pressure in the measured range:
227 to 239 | -4.0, 262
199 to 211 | -1.9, 220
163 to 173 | 1.5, 153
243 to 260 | -1.1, 216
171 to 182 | -1.0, 198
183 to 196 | 1.6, 163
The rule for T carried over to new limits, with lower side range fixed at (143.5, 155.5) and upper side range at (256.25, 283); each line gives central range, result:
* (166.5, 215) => 0.04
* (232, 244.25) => -3.41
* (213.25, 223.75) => -0.93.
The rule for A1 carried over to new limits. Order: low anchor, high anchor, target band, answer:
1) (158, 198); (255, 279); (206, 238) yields -0.24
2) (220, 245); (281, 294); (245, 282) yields 0.08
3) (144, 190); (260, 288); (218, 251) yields -0.23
